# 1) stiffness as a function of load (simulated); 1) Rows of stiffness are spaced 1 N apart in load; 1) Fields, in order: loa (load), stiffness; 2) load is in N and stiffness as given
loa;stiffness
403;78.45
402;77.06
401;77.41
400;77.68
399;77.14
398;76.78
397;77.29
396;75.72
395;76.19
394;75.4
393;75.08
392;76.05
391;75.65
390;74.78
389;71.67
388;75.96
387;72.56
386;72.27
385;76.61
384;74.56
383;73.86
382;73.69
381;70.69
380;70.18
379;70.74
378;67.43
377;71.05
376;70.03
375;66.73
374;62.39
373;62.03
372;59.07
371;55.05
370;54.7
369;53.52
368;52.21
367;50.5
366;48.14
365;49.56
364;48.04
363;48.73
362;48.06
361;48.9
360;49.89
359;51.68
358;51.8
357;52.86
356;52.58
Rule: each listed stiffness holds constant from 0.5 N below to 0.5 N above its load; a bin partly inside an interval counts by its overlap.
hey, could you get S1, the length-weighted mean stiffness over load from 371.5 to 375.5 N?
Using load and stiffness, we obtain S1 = 62.6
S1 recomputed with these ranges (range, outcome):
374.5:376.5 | 68.4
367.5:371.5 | 53.9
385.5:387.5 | 72.4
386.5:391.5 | 74.1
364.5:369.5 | 50.8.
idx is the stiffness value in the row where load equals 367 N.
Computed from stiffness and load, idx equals 50.5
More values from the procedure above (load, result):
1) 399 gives 77.14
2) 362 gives 48.06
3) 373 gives 62.03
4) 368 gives 52.21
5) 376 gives 70.03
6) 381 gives 70.69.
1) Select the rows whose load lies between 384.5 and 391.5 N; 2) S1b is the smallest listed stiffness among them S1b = 71.67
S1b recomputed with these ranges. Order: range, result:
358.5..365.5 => 48.04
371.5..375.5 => 59.07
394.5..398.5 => 75.72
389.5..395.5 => 74.78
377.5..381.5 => 67.43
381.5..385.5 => 73.69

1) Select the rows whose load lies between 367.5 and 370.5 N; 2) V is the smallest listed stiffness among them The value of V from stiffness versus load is 52.21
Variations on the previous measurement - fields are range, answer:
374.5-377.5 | 66.73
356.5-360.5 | 49.89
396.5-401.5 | 76.78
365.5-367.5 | 48.14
